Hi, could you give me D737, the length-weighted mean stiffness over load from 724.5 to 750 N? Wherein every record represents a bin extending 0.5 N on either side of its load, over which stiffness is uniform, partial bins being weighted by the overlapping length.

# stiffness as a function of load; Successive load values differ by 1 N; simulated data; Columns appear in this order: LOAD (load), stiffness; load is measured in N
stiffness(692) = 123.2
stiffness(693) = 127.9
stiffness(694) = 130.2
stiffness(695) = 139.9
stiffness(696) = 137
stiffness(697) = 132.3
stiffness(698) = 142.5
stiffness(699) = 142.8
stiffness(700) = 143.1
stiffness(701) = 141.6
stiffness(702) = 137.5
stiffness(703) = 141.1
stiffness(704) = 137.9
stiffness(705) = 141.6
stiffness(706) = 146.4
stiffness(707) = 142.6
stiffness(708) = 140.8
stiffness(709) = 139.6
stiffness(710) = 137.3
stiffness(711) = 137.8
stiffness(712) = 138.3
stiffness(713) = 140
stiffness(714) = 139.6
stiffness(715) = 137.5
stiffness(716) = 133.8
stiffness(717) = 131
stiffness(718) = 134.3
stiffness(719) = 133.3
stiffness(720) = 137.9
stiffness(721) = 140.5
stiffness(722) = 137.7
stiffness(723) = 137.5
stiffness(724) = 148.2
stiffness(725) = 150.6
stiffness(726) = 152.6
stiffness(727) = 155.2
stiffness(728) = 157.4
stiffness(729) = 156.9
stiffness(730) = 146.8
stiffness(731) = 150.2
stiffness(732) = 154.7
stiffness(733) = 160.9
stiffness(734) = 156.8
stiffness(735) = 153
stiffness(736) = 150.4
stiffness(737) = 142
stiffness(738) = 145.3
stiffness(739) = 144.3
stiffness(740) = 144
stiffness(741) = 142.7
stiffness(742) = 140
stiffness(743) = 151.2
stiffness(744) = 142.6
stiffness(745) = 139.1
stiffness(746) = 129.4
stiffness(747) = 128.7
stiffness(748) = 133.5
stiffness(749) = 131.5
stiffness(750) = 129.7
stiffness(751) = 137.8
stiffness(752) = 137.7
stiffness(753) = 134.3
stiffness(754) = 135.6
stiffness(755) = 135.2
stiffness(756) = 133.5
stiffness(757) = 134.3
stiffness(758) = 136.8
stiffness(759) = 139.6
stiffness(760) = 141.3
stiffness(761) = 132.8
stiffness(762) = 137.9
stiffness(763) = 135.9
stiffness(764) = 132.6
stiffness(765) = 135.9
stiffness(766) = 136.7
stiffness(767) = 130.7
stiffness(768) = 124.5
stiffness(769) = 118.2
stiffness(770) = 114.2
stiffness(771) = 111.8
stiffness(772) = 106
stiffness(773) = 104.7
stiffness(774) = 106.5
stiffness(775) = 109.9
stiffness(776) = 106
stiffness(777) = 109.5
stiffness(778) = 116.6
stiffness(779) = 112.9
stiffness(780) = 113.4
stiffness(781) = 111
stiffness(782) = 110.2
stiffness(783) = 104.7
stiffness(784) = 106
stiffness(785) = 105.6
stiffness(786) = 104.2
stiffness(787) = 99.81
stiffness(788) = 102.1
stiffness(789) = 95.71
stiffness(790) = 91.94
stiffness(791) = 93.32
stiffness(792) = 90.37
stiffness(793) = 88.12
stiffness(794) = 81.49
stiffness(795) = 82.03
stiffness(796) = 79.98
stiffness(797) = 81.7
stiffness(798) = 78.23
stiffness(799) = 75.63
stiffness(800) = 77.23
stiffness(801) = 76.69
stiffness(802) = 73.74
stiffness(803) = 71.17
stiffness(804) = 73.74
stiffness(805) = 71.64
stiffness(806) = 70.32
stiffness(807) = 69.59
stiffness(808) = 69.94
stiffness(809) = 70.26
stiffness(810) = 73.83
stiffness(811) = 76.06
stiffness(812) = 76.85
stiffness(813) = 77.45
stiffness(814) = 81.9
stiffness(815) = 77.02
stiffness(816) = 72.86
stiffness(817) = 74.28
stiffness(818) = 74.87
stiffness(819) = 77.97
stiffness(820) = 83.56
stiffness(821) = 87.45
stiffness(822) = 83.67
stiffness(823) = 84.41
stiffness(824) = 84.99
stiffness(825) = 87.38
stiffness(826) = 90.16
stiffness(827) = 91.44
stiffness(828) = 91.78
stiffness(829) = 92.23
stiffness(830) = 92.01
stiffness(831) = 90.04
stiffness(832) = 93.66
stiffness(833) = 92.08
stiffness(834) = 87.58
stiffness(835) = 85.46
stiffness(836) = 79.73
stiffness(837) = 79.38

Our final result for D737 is 146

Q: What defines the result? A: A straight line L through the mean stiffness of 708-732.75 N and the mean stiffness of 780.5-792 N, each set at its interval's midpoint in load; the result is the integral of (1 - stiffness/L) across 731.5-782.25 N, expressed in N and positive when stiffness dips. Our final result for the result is -4.7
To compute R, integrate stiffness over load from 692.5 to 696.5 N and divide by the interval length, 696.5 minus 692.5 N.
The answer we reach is 134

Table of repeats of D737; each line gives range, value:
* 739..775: 132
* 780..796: 97.7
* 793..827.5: 78.4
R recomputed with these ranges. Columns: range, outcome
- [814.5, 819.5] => 75.4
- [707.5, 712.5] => 139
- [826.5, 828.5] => 91.6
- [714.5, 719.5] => 134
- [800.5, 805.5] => 73.4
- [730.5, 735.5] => 155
